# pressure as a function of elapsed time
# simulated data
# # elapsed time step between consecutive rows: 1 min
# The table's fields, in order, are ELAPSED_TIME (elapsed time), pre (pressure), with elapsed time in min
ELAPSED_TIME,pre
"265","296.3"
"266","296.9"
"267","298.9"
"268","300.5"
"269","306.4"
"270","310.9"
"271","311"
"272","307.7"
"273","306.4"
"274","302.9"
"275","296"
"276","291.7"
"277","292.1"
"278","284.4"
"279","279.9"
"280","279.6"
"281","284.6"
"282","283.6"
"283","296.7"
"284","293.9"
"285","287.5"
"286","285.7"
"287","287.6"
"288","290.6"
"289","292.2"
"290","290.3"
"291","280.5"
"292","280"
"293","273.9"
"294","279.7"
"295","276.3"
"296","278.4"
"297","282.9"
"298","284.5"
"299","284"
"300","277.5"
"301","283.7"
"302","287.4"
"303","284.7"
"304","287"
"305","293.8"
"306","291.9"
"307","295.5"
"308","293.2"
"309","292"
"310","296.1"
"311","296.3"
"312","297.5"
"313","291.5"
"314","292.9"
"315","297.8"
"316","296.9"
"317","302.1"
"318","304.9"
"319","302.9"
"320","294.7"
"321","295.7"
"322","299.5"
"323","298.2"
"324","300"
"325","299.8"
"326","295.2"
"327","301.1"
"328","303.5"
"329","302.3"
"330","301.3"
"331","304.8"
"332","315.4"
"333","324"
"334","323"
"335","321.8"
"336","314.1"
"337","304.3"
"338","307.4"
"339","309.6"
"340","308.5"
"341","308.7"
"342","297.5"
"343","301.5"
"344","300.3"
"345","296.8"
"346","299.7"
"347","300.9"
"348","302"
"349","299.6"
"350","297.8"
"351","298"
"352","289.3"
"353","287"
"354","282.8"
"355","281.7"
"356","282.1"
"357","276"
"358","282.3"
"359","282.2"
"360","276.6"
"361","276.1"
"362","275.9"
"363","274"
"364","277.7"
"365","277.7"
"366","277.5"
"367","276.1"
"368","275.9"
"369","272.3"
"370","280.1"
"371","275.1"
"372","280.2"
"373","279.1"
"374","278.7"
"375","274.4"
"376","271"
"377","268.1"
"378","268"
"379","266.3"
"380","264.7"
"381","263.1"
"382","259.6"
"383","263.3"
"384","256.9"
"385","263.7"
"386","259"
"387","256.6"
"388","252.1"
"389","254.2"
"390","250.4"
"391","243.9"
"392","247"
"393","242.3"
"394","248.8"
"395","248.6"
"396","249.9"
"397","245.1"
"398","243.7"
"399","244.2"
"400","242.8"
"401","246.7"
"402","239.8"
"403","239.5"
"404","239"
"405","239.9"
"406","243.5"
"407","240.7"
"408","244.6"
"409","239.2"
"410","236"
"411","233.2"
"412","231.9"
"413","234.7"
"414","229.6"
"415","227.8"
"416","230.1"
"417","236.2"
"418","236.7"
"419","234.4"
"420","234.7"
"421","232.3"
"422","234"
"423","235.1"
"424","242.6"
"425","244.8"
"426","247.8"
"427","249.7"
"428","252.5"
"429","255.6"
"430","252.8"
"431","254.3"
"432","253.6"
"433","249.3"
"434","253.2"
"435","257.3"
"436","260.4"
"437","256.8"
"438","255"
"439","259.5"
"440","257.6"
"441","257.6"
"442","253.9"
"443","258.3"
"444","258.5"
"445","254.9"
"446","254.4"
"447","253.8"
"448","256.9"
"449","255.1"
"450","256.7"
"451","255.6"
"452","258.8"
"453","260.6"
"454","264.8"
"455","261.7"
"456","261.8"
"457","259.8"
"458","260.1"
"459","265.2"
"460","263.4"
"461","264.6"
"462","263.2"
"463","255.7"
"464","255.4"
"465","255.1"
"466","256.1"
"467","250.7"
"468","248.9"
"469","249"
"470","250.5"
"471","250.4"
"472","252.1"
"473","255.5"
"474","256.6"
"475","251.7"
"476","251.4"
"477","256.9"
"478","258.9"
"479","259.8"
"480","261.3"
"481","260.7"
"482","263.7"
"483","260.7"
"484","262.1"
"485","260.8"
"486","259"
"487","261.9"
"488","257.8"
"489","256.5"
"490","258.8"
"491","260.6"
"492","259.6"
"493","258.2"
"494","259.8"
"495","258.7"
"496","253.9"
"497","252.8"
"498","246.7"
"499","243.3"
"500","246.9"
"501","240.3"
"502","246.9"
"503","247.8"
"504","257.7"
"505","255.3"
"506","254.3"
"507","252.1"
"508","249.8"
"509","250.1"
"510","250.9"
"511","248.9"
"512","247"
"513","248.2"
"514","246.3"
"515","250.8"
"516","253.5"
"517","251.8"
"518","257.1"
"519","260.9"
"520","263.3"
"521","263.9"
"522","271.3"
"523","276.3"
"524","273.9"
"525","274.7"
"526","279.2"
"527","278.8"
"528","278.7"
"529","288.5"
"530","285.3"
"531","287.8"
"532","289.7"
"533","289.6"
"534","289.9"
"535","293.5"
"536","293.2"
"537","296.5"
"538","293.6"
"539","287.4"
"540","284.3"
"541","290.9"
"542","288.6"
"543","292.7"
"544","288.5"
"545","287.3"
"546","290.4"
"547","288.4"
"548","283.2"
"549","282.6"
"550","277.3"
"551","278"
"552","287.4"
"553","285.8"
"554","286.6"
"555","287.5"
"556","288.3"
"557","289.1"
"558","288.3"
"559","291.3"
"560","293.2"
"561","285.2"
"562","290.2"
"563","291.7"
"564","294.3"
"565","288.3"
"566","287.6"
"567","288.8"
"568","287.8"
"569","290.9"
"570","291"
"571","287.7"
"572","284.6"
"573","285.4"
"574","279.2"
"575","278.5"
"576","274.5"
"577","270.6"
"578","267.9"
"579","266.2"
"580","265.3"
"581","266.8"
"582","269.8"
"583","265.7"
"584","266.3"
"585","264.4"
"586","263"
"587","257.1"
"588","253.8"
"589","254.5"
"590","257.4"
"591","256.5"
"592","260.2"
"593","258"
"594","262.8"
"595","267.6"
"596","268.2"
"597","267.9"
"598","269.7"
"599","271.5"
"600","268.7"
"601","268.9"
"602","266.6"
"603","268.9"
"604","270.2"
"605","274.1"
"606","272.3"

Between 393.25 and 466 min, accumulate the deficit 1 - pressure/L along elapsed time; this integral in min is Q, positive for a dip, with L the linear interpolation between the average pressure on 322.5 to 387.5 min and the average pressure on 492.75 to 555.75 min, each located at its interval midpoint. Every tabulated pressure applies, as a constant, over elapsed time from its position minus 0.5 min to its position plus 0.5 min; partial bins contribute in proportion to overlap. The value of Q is 8.0 min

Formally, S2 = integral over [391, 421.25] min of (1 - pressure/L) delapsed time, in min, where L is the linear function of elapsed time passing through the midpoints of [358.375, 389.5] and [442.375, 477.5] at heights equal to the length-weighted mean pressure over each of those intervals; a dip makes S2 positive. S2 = 2.9 min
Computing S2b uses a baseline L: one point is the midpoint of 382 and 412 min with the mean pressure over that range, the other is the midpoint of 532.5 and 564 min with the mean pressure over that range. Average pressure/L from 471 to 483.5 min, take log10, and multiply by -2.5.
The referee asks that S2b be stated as 0.05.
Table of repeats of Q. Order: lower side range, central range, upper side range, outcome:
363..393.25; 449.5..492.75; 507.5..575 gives 2.5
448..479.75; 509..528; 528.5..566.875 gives 1.1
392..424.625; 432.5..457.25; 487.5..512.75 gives -1.3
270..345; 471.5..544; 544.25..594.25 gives 4.5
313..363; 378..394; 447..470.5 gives 1.5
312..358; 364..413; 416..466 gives 3.6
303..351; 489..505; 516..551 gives 1.8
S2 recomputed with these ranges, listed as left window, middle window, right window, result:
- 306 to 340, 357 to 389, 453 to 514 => 1.87 min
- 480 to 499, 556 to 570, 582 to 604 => -1.47 min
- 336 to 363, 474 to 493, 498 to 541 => 0.93 min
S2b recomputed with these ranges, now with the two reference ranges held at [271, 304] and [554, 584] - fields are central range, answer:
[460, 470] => 0.12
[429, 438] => 0.12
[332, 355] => -0.06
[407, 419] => 0.21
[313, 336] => -0.06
